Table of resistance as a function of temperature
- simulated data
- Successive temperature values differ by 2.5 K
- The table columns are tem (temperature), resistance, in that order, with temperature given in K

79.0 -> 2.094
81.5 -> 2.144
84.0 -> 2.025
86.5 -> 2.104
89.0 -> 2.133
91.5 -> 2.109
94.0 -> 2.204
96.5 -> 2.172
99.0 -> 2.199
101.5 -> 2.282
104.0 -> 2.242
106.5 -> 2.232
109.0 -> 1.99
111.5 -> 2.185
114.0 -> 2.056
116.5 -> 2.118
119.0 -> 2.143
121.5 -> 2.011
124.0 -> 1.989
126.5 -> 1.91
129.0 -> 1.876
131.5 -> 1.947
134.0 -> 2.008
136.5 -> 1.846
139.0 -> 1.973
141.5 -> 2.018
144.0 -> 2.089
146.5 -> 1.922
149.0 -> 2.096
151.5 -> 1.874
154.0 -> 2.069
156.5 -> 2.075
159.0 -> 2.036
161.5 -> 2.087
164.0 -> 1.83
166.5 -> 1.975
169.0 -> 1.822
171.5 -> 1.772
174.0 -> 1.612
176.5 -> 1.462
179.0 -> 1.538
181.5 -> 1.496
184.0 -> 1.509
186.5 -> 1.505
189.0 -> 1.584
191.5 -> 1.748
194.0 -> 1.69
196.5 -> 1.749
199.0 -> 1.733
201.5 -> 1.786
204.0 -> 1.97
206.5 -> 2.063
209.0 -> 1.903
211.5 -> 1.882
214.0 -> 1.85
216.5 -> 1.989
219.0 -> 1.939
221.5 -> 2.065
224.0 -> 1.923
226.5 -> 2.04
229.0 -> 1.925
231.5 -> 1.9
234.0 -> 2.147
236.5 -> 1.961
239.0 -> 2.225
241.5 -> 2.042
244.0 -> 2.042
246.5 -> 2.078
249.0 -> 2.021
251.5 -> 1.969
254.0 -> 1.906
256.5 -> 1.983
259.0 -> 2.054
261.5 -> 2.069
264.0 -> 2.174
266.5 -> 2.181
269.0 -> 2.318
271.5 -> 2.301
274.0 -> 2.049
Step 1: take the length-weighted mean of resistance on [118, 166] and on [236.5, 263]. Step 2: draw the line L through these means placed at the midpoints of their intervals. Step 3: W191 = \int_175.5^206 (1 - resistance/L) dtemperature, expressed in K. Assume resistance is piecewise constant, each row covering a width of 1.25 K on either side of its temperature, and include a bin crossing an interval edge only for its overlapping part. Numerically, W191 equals 5.3 K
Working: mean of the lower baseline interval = 1.99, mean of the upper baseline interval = 2.04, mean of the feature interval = 1.66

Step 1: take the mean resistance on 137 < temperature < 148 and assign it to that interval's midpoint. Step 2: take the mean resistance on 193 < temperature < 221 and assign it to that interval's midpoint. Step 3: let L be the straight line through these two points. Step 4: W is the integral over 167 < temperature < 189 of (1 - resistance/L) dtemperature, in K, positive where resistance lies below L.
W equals 3.7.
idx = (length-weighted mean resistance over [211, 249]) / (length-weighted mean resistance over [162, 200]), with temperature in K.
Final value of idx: 1.20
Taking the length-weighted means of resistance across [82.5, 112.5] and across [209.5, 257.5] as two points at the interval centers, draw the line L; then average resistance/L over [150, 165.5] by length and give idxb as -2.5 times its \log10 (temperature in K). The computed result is 0.05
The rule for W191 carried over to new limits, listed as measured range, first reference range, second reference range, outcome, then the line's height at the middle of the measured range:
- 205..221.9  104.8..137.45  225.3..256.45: 0.6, 2.02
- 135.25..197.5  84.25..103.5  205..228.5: 7.1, 2.05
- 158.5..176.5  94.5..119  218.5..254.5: 2.2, 2.09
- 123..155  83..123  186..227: 1.1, 2.04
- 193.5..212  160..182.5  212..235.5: 0.3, 1.88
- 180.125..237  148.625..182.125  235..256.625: 3.0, 1.94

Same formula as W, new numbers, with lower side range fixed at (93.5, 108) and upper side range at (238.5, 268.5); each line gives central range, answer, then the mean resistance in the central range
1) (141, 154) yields 1.0 K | 2.01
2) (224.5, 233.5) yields 0.5 K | 1.97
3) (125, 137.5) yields 1.5 K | 1.92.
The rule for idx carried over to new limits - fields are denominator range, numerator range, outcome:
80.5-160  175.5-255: 0.90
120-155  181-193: 0.80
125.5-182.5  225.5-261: 1.07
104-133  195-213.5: 0.91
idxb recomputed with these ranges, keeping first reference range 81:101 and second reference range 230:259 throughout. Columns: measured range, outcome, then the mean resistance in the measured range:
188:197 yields 0.22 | 1.69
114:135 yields 0.06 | 2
